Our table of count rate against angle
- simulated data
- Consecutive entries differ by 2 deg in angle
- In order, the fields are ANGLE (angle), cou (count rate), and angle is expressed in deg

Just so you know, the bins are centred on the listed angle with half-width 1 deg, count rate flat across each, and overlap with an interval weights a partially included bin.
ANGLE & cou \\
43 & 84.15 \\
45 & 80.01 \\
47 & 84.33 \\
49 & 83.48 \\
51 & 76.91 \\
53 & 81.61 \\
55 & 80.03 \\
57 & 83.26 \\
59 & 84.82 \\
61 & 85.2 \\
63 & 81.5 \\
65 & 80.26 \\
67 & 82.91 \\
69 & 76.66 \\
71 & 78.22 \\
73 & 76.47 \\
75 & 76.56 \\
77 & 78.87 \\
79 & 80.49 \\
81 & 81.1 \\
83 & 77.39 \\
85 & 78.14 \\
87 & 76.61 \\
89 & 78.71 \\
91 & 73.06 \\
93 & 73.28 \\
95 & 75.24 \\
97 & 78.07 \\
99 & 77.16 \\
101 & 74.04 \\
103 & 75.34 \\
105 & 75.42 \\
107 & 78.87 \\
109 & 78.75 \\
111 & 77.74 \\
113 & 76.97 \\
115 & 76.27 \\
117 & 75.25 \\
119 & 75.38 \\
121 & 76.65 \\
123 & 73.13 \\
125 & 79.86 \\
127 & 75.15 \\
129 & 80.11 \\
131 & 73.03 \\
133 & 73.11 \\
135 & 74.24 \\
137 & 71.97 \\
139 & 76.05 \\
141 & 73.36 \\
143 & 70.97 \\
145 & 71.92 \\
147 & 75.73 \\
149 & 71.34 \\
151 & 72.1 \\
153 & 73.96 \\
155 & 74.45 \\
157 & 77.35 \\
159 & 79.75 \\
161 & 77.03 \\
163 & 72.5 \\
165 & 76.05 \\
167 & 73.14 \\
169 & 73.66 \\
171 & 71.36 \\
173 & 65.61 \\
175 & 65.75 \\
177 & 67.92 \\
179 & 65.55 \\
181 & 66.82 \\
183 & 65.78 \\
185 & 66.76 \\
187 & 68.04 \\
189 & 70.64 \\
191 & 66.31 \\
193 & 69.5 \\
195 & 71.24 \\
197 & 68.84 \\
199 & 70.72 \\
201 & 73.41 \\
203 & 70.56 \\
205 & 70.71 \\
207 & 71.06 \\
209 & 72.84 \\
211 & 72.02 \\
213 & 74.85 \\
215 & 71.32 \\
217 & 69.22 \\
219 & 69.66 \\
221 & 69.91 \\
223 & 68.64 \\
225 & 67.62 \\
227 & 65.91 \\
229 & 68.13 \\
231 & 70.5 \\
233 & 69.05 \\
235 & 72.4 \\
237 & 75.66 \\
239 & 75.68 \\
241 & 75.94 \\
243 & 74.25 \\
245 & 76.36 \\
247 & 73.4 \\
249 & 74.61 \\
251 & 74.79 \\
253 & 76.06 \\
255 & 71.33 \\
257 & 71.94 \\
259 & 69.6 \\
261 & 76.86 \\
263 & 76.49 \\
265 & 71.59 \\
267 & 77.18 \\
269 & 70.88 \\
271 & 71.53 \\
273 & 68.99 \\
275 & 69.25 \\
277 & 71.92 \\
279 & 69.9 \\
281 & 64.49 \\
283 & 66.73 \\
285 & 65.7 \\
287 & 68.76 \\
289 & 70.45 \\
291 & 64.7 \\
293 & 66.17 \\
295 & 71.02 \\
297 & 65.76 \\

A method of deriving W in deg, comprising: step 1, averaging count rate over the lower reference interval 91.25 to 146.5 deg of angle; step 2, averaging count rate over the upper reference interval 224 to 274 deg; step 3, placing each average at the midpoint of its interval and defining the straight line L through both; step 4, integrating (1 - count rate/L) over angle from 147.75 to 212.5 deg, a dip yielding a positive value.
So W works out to 2.67 deg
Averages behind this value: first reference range 75.4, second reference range 72.7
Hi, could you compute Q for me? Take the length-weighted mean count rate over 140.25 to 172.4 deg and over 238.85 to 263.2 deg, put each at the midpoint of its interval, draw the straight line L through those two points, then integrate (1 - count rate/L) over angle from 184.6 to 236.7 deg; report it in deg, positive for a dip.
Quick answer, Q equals 2.8 deg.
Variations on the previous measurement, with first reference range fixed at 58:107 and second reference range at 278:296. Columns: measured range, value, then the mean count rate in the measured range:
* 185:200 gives 0.7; 69.2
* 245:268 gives -1.7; 74.1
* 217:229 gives 0.4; 68.4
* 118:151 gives 0.5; 74.4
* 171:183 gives 1.1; 66.7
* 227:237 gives 0.0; 70.2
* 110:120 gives 0.0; 76.3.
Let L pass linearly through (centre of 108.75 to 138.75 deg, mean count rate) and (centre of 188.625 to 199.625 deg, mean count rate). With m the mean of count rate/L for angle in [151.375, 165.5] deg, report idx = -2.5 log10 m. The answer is -0.04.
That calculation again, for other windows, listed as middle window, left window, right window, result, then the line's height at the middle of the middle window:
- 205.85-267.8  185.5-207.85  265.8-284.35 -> -0.036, 70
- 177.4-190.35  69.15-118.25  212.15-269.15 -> 0.106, 74.2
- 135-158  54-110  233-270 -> 0.046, 76.8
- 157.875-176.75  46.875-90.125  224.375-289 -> 0.045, 75.7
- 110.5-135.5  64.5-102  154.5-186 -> -0.019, 74.6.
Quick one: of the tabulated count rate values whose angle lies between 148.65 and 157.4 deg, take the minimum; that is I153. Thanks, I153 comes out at 71.34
